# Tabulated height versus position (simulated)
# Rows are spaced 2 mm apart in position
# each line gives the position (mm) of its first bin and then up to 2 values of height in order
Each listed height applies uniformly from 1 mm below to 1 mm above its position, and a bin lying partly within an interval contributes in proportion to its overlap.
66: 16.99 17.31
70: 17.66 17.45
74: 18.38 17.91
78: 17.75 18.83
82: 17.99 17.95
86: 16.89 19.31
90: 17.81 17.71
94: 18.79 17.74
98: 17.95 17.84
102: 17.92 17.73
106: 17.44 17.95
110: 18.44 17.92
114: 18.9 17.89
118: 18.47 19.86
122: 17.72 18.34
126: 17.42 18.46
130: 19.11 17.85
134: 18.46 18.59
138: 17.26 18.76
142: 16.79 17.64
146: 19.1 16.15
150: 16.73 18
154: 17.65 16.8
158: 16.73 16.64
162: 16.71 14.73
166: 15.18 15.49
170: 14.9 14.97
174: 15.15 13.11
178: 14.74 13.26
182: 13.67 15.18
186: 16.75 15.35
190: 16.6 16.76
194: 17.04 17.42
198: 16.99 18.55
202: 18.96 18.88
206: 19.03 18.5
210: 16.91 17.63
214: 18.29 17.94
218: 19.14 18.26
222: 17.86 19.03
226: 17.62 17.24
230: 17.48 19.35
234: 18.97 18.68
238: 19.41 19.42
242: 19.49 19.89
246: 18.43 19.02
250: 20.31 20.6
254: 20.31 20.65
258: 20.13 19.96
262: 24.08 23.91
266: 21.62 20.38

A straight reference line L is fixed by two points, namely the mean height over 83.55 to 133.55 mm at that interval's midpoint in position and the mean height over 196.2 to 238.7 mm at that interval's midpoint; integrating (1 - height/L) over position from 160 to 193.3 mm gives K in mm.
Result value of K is 5.5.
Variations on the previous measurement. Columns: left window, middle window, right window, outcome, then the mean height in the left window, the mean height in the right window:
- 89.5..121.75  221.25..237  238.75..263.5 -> 1.3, 18.1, 20.3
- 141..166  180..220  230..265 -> 2.6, 16.9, 20.1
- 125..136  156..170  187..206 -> 1.6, 18.3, 17.5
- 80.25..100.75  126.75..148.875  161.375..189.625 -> -2.3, 18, 15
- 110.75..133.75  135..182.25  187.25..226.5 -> 5.0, 18.4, 17.9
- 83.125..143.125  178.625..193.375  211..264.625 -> 2.7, 18.1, 19.3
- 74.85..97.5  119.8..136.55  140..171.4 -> -1.1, 18.1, 16.7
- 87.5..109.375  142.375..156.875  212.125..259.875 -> 0.8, 18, 19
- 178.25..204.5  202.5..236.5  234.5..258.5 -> -0.4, 16.5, 19.7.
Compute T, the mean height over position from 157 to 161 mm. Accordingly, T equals 16.7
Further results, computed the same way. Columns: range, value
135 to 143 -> 17.9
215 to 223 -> 18.3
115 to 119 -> 18.2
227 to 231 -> 17.4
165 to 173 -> 15.1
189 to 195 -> 16.8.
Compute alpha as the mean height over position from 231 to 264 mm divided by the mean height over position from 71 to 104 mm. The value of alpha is 1.11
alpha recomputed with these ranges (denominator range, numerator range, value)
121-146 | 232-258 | 1.08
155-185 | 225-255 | 1.26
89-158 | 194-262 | 1.05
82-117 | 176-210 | 0.92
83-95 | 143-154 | 0.97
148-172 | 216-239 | 1.13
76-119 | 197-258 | 1.04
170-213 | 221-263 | 1.18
